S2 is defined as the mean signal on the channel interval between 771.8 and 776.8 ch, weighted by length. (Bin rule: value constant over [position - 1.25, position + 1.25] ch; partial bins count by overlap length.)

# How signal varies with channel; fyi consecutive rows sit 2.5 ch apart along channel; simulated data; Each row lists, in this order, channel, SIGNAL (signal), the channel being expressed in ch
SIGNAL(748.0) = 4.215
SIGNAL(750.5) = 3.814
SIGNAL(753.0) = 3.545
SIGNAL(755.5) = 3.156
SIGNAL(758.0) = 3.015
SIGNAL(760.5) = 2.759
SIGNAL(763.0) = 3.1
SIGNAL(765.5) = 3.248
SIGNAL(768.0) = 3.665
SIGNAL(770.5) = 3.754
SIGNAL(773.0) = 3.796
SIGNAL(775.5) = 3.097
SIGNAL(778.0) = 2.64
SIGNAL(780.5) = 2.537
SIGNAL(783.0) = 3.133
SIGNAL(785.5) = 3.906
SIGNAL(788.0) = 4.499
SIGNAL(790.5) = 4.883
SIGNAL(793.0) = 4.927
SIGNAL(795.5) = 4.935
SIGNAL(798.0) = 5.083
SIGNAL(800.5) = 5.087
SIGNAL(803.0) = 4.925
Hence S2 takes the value 3.43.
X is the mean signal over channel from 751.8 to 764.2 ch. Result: 3.11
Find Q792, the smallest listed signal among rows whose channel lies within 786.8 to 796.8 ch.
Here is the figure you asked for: 4.499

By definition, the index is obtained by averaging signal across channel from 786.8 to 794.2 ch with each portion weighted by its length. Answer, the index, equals 4.77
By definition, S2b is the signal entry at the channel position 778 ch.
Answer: 2.64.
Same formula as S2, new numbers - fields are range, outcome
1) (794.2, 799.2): 5.01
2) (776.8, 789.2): 3.34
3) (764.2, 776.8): 3.51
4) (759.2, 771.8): 3.31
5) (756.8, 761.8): 2.89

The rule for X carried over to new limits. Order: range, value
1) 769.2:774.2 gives 3.77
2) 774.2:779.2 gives 2.88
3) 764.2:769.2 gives 3.45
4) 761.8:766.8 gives 3.18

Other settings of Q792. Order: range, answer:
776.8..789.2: 2.537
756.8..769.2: 2.759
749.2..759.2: 3.015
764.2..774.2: 3.248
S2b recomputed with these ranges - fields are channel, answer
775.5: 3.097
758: 3.015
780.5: 2.537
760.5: 2.759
